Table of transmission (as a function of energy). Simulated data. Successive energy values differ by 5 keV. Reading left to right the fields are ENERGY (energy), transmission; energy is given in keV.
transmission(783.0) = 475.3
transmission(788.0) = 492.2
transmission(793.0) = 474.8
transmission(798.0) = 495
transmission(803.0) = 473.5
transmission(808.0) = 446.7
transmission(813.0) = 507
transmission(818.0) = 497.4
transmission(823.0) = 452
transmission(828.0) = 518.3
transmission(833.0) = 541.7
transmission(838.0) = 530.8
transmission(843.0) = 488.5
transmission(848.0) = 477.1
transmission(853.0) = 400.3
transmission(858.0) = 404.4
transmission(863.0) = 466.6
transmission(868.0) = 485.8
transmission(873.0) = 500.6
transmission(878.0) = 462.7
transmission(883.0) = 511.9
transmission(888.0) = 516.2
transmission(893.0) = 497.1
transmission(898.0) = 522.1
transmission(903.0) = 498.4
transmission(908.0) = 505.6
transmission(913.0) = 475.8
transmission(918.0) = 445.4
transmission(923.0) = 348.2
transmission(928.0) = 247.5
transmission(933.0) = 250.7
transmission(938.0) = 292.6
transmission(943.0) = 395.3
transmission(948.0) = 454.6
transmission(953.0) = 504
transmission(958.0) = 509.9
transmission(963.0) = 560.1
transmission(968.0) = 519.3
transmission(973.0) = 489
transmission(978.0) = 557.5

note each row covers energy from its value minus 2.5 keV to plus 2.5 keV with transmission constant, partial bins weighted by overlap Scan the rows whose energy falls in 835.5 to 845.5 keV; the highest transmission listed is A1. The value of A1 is 530.8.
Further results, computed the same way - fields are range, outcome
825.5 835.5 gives 541.7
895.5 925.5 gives 522.1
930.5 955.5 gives 504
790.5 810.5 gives 495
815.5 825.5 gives 497.4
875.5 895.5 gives 516.2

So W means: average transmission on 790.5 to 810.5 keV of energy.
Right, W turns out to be 472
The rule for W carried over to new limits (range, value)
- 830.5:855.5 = 488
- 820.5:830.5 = 485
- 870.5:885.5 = 492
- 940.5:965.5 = 485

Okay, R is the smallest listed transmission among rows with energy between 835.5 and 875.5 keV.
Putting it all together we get 400.3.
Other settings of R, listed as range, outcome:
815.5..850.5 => 452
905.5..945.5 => 247.5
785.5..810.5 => 446.7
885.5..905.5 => 497.1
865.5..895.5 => 462.7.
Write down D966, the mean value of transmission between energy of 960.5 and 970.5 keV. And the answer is 540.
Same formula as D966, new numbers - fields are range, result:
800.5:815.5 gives 476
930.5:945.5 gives 313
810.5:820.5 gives 502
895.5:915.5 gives 500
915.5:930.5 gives 347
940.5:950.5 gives 425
